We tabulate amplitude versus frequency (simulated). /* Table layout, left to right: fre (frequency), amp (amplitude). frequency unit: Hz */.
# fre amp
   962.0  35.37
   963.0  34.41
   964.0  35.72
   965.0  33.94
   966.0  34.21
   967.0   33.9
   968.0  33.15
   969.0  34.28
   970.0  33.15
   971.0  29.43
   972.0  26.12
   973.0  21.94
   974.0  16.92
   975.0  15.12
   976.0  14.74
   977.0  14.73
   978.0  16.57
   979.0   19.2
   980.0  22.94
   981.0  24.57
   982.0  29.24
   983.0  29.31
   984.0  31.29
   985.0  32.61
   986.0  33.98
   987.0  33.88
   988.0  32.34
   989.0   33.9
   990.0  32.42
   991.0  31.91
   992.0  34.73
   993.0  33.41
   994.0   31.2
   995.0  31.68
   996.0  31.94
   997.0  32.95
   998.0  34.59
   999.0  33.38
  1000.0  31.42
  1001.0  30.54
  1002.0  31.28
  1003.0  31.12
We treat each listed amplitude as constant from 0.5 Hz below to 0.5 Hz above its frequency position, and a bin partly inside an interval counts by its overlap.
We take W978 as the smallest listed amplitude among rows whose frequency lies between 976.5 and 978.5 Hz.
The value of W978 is 14.73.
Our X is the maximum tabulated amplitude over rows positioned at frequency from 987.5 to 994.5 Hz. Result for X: 34.73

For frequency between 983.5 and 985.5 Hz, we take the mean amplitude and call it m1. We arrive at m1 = 31.9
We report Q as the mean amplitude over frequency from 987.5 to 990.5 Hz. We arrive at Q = 32.9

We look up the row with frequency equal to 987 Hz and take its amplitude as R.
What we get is 33.88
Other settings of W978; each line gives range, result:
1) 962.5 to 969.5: 33.15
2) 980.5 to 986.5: 24.57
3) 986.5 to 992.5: 31.91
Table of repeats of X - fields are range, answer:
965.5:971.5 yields 34.28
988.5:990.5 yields 33.9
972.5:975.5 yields 21.94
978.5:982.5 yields 29.24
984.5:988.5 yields 33.98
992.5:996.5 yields 33.41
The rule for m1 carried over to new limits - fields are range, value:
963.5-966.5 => 34.6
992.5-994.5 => 32.3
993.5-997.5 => 31.9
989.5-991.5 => 32.2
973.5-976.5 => 15.6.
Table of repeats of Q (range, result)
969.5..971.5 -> 31.3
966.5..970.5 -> 33.6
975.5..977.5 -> 14.7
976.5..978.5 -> 15.7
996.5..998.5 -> 33.8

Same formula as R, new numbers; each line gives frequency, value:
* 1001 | 30.54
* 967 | 33.9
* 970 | 33.15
